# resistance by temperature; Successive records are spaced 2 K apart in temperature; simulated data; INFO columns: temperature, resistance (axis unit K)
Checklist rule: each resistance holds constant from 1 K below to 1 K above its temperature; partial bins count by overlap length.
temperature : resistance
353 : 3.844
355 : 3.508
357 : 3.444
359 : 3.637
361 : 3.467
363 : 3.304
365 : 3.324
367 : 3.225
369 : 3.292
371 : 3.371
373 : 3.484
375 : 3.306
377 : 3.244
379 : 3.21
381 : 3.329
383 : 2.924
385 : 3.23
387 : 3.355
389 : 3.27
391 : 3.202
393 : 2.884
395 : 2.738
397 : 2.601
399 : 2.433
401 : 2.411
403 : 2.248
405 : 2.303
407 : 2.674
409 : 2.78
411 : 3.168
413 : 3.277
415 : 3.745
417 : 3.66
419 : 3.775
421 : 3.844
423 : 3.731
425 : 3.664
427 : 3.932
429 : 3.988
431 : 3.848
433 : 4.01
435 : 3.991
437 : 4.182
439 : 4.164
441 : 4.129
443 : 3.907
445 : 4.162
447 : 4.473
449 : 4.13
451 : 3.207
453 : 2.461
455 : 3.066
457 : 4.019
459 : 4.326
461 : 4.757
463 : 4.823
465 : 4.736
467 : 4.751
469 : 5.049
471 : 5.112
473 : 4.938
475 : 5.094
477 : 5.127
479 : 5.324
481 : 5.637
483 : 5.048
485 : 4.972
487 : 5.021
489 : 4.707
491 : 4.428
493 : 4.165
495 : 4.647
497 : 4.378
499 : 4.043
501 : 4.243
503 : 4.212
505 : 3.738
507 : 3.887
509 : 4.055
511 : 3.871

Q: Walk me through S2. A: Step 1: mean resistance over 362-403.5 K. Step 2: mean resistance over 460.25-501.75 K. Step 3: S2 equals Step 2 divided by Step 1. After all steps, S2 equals 1.6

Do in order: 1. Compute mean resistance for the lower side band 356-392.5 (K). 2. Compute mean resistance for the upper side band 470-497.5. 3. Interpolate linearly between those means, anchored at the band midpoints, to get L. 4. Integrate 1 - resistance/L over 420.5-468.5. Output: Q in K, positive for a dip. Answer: 3.4 K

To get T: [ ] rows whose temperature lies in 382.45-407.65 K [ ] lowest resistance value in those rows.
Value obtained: 2.248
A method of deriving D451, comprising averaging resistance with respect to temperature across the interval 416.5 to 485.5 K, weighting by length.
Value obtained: 4.29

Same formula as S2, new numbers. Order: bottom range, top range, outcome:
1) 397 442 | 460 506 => 1.38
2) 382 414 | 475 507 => 1.63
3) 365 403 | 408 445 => 1.23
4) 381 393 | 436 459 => 1.20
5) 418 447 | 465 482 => 1.29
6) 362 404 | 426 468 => 1.32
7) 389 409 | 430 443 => 1.52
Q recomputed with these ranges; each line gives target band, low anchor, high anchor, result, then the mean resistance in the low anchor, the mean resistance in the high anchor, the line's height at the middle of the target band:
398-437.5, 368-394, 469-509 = 3.92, 3.24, 4.66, 3.72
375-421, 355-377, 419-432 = 7.33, 3.38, 3.83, 3.62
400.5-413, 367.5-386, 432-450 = 3.45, 3.26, 4.13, 3.67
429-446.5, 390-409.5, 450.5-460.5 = -4.58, 2.62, 3.49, 3.22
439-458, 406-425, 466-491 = 2.23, 3.42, 5.04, 4.27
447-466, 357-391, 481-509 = 0.55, 3.31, 4.45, 4.09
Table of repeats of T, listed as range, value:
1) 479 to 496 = 4.165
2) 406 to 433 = 2.674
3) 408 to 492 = 2.461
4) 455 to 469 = 3.066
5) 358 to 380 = 3.21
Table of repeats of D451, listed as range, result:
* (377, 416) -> 2.94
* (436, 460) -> 3.85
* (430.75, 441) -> 4.06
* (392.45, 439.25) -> 3.33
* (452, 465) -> 3.97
